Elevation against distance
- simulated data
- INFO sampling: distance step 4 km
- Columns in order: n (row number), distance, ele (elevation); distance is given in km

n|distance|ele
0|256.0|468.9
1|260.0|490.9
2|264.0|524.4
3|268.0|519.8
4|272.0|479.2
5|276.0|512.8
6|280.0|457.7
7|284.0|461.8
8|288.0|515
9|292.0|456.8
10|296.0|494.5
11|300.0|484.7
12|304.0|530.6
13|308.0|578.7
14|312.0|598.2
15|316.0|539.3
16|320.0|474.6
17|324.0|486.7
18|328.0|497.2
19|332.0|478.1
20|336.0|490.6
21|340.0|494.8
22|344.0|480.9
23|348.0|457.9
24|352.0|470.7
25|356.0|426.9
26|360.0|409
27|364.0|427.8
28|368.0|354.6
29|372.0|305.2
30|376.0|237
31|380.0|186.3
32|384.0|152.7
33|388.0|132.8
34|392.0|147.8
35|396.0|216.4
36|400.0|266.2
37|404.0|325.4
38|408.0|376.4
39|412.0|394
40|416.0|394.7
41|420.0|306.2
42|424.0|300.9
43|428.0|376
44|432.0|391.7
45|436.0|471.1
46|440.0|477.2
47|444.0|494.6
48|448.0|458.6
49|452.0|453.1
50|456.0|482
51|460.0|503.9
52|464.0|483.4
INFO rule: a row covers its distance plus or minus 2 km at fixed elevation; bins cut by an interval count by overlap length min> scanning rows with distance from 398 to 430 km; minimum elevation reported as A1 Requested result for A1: 266.2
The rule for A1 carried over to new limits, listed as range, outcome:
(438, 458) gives 453.1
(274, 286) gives 457.7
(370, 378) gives 237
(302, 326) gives 474.6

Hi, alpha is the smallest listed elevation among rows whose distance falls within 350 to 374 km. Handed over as 305.2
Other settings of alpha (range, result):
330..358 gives 426.9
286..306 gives 456.8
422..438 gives 300.9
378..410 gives 132.8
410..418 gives 394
